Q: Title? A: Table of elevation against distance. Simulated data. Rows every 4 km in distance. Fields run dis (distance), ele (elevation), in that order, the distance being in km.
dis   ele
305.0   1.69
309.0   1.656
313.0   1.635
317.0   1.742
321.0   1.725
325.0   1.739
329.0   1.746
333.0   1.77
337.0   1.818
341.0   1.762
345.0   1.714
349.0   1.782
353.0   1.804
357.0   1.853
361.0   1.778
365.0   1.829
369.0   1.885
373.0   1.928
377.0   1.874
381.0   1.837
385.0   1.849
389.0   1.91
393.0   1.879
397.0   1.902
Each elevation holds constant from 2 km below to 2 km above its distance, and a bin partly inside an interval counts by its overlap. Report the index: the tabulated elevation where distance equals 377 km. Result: 1.874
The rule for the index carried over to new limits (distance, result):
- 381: 1.837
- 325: 1.739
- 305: 1.69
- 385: 1.849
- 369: 1.885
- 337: 1.818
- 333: 1.77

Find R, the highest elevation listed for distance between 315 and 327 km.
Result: 1.742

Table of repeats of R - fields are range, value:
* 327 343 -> 1.818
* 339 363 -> 1.853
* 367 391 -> 1.928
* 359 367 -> 1.829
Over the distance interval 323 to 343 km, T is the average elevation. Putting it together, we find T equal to 1.77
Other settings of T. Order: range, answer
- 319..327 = 1.73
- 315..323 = 1.73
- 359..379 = 1.86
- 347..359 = 1.81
